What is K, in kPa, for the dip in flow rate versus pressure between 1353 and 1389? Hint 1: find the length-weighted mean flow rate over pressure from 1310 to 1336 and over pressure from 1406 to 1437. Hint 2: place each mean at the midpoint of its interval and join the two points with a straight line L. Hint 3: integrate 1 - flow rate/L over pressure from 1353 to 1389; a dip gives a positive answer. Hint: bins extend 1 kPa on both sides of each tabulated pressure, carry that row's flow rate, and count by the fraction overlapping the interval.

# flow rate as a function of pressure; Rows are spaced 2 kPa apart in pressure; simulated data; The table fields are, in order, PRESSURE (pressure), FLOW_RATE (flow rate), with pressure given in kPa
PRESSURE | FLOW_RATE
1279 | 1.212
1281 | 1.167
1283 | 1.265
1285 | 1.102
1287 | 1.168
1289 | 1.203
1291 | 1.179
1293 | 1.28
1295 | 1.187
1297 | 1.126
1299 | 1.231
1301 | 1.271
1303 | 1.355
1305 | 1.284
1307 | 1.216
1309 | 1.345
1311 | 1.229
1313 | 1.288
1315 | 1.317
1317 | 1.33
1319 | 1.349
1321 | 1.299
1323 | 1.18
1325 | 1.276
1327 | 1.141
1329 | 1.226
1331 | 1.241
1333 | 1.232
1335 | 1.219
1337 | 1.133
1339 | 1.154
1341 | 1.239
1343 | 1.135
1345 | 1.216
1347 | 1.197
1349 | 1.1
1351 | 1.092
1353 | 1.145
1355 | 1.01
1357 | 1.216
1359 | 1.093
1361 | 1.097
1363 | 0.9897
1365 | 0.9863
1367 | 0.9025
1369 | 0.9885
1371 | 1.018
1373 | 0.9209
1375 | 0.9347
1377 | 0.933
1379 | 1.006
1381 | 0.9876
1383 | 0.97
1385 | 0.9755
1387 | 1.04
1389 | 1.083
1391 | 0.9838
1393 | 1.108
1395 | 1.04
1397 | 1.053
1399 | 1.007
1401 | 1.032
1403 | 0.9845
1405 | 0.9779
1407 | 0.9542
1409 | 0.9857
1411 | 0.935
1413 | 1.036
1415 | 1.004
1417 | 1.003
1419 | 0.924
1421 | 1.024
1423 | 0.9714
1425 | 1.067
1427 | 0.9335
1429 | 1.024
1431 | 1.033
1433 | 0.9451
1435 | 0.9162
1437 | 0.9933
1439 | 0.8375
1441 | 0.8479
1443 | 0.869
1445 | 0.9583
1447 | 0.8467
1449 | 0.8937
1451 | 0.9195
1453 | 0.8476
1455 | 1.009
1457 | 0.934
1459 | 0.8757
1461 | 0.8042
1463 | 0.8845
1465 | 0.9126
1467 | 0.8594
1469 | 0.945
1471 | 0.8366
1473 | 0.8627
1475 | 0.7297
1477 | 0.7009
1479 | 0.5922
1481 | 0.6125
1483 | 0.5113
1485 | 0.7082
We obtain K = 3.64 kPa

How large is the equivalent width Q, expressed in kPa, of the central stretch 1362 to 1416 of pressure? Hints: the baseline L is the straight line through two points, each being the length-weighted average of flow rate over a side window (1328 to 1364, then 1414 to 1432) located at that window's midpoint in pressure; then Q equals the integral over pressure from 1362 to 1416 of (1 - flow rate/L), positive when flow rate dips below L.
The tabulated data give 3.6 kPa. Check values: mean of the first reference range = 1.15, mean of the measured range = 0.994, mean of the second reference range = 0.998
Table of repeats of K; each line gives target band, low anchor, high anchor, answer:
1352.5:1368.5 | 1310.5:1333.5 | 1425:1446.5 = 1.42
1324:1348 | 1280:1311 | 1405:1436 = -1.12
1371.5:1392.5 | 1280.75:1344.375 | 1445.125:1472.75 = 1.61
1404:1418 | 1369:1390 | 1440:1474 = -0.57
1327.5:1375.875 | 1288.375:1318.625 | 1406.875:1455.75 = 1.69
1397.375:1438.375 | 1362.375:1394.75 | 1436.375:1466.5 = -2.14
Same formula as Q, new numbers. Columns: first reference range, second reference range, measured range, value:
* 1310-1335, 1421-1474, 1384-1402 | 0.5 kPa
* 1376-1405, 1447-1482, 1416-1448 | -1.2 kPa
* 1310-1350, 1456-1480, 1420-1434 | -0.8 kPa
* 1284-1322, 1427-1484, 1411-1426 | -0.7 kPa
